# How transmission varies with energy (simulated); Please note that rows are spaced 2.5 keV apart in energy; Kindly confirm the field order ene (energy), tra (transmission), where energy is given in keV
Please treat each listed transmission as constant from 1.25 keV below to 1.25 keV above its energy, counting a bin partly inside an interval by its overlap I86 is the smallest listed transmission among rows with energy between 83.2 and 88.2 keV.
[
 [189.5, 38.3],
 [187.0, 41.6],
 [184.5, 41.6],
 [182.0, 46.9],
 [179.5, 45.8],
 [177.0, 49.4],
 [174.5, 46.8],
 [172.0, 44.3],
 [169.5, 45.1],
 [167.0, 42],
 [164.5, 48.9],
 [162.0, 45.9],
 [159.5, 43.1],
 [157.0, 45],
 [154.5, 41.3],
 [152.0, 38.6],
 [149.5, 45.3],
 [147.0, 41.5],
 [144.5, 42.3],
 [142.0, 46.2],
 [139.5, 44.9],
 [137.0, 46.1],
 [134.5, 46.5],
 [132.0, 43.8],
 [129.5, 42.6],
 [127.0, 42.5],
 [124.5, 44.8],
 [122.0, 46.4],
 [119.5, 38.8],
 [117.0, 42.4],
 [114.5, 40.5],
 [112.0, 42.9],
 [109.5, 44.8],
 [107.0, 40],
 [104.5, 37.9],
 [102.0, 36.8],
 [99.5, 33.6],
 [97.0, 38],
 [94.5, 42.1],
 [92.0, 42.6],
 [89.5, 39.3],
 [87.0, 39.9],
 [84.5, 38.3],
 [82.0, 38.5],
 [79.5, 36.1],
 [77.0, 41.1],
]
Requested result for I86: 38.3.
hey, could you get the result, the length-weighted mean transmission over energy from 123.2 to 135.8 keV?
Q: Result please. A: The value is 44.1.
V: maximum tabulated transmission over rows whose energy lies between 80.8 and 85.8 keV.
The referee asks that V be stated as 38.5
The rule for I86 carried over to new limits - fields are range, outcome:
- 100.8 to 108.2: 36.8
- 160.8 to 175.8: 42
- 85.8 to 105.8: 33.6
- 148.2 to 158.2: 38.6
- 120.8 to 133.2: 42.5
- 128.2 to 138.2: 42.6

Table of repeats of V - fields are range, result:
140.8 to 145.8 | 46.2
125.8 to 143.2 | 46.5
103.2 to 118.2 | 44.8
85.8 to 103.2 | 42.6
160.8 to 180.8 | 49.4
